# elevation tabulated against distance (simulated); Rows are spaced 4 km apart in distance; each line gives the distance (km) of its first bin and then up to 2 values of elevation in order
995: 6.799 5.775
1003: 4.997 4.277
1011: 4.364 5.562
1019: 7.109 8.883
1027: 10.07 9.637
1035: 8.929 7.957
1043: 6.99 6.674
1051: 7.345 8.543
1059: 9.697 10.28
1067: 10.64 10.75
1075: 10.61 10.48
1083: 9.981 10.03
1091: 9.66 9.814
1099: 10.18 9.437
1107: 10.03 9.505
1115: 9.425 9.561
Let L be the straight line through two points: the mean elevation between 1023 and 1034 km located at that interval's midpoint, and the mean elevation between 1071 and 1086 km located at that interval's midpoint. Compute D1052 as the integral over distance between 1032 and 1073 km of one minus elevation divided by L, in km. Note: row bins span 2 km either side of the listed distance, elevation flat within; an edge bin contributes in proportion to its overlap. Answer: 4.9 km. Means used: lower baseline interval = 9.59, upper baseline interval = 10.4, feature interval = 8.8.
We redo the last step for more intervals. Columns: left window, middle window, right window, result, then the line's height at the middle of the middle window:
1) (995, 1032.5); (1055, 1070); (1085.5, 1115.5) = -2.8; 8.43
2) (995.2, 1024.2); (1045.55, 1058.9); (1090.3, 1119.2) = -0.5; 7.57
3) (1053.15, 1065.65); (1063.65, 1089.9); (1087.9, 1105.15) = -1.9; 9.68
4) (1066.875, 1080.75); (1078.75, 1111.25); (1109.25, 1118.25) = 0.4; 10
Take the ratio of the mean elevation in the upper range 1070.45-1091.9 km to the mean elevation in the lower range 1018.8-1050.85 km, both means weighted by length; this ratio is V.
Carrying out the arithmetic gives 1.2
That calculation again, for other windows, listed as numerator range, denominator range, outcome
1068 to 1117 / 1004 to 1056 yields 1.36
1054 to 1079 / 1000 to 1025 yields 1.74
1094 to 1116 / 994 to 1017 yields 1.86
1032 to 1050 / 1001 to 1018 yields 1.57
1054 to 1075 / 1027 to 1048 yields 1.22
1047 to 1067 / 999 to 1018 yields 1.77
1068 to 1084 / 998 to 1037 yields 1.50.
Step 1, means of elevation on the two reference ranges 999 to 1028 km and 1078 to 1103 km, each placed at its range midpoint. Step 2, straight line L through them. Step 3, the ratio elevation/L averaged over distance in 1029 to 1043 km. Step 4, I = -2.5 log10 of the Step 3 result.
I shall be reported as -0.17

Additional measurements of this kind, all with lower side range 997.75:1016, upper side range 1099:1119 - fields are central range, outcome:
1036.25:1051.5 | -0.11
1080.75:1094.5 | -0.14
